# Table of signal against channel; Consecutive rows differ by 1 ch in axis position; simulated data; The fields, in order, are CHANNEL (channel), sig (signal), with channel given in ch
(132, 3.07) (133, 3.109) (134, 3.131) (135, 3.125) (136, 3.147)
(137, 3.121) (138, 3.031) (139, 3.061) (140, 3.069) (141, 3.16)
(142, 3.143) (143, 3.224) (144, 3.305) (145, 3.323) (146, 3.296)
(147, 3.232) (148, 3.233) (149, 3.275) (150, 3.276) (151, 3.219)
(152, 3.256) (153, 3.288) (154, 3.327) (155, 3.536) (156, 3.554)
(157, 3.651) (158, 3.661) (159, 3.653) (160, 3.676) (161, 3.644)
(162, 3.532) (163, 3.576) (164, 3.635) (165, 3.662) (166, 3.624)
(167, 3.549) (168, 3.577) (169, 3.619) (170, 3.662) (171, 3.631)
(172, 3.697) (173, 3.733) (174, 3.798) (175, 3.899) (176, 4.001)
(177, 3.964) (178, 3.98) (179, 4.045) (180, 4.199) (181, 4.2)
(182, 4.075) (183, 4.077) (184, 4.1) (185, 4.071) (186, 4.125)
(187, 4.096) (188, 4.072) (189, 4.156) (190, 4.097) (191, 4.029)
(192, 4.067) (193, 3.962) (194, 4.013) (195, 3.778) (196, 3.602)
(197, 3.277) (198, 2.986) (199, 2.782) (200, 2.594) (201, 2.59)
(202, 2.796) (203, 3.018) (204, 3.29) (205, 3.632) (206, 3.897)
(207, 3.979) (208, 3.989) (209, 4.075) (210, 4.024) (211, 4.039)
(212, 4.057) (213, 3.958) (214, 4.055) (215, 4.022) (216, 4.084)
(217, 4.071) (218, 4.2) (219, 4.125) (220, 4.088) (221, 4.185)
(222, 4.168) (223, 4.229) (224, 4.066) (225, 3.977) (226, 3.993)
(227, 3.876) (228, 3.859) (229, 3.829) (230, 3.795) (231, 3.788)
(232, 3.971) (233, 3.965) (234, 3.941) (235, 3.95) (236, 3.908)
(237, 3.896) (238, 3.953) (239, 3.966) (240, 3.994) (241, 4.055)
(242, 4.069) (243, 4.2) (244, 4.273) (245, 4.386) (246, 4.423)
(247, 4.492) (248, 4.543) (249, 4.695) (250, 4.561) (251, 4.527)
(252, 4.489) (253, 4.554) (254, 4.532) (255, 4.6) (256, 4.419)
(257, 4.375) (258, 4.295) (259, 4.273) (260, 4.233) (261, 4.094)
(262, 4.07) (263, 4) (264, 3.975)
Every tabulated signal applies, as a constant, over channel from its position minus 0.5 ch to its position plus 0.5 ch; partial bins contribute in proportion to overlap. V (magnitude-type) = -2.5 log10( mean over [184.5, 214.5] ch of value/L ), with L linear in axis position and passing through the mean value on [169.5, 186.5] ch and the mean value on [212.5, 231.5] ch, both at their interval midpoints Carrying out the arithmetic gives 0.08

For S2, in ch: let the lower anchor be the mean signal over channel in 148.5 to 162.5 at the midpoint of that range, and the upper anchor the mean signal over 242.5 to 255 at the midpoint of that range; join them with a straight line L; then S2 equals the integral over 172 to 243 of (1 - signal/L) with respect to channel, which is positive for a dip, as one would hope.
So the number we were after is 2.6 ch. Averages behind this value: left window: 3.47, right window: 4.48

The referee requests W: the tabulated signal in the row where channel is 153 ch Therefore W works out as 3.288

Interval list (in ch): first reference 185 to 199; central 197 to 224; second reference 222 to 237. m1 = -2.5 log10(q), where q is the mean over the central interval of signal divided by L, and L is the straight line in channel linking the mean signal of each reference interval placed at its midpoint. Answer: 0.047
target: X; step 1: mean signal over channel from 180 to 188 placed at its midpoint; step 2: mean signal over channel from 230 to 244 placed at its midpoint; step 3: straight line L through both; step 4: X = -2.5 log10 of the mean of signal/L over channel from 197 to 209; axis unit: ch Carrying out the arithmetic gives 0.24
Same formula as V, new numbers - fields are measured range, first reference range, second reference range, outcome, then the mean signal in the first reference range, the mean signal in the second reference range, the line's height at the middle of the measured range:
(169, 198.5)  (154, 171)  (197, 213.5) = -0.11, 3.61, 3.48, 3.54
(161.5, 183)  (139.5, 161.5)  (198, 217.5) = -0.10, 3.36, 3.61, 3.46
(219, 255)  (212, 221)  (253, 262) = 0.02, 4.08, 4.35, 4.21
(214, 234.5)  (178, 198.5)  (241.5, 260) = 0.06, 3.95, 4.42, 4.22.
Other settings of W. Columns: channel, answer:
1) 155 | 3.536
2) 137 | 3.121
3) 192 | 4.067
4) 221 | 4.185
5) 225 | 3.977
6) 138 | 3.031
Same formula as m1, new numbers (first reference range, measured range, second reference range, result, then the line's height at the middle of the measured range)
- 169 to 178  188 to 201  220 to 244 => 0.080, 3.87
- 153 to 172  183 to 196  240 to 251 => -0.052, 3.84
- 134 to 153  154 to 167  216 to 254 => -0.072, 3.37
